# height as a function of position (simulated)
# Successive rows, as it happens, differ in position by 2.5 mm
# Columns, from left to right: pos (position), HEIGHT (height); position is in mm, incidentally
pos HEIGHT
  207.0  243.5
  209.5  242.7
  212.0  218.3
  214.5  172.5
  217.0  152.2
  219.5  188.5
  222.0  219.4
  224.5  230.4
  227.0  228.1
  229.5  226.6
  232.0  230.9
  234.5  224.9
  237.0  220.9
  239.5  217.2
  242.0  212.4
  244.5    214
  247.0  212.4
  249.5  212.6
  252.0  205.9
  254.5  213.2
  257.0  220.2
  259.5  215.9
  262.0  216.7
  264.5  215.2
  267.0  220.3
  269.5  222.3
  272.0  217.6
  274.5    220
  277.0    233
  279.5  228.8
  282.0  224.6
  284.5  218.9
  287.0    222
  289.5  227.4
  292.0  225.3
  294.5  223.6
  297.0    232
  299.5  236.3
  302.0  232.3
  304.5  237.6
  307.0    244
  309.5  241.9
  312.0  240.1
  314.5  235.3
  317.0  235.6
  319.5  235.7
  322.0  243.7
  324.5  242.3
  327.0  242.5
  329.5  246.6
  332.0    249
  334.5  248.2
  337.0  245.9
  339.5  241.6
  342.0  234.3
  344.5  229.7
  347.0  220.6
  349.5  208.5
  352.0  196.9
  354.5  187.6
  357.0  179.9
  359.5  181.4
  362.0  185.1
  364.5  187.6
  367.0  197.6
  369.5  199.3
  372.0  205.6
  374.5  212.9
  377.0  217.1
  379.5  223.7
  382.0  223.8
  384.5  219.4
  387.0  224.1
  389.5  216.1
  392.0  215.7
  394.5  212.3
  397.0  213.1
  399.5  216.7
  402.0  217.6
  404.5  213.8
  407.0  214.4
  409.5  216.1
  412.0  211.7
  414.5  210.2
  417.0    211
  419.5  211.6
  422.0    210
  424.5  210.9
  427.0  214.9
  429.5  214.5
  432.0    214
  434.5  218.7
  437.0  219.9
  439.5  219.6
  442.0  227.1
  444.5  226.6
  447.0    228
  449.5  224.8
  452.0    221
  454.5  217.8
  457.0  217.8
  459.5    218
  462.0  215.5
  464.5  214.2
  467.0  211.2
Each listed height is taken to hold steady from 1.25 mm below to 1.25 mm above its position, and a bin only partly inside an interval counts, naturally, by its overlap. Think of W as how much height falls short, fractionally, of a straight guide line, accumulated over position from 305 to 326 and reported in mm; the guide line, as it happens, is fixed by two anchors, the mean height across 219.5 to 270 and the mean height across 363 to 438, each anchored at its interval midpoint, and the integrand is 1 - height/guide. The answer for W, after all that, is -2.3 mm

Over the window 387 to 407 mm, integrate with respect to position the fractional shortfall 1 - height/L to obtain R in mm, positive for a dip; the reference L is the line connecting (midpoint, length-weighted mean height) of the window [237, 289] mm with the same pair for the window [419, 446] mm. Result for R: 0.2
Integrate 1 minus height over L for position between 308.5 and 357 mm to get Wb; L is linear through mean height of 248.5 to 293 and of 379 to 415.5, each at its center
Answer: -2.9 mm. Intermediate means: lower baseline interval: 220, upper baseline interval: 216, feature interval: 232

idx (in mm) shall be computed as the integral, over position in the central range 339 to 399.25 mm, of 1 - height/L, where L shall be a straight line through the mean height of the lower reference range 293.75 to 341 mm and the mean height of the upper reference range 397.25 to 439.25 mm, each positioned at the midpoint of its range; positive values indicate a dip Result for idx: 4.5 mm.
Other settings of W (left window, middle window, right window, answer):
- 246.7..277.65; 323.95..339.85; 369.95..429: -2.18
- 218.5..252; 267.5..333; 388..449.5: -4.63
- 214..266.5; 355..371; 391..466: 1.97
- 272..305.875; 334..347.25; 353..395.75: -1.44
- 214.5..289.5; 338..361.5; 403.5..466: 0.86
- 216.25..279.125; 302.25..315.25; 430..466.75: -1.31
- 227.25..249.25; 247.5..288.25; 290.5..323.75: 1.38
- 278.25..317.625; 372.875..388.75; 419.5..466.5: 0.30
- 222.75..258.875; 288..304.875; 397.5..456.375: -0.90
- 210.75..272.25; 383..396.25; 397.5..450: -0.09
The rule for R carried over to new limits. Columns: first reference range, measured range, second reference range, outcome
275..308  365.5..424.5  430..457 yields 2.7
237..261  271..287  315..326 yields 0.1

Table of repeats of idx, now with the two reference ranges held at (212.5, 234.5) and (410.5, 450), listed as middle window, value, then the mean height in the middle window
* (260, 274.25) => -0.6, 218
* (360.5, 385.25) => 0.9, 207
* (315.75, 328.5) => -1.7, 240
